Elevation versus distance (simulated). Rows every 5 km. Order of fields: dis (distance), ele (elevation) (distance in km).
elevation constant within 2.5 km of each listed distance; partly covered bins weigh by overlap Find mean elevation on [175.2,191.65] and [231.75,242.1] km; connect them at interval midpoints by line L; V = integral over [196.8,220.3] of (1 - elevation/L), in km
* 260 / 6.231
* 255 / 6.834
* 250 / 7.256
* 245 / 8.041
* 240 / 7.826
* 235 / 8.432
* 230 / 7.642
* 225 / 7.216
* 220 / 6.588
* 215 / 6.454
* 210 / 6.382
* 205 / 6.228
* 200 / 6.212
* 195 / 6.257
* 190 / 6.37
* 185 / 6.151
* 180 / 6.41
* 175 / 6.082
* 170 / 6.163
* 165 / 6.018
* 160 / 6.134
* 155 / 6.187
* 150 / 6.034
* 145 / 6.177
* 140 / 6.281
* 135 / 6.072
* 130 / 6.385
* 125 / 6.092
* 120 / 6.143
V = 2.6 km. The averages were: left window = 6.28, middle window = 6.35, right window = 8.11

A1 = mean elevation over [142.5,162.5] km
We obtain 6.13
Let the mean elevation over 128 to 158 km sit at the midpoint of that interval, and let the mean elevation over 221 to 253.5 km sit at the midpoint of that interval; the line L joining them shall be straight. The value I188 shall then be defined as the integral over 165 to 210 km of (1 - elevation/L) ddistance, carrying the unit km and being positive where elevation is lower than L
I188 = 4.2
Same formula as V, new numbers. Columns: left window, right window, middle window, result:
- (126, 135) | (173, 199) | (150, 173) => 0.51 km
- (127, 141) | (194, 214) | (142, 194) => 0.70 km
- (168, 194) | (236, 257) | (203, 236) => 0.46 km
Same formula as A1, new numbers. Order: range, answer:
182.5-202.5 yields 6.25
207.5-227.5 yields 6.66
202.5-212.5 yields 6.3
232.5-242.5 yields 8.13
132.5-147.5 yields 6.18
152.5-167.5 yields 6.11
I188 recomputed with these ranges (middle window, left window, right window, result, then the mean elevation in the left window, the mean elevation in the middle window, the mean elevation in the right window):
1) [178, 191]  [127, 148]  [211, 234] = 0.72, 6.22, 6.3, 7.03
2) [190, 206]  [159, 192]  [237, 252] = 1.05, 6.19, 6.25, 7.75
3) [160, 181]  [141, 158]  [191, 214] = 0.19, 6.15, 6.15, 6.29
